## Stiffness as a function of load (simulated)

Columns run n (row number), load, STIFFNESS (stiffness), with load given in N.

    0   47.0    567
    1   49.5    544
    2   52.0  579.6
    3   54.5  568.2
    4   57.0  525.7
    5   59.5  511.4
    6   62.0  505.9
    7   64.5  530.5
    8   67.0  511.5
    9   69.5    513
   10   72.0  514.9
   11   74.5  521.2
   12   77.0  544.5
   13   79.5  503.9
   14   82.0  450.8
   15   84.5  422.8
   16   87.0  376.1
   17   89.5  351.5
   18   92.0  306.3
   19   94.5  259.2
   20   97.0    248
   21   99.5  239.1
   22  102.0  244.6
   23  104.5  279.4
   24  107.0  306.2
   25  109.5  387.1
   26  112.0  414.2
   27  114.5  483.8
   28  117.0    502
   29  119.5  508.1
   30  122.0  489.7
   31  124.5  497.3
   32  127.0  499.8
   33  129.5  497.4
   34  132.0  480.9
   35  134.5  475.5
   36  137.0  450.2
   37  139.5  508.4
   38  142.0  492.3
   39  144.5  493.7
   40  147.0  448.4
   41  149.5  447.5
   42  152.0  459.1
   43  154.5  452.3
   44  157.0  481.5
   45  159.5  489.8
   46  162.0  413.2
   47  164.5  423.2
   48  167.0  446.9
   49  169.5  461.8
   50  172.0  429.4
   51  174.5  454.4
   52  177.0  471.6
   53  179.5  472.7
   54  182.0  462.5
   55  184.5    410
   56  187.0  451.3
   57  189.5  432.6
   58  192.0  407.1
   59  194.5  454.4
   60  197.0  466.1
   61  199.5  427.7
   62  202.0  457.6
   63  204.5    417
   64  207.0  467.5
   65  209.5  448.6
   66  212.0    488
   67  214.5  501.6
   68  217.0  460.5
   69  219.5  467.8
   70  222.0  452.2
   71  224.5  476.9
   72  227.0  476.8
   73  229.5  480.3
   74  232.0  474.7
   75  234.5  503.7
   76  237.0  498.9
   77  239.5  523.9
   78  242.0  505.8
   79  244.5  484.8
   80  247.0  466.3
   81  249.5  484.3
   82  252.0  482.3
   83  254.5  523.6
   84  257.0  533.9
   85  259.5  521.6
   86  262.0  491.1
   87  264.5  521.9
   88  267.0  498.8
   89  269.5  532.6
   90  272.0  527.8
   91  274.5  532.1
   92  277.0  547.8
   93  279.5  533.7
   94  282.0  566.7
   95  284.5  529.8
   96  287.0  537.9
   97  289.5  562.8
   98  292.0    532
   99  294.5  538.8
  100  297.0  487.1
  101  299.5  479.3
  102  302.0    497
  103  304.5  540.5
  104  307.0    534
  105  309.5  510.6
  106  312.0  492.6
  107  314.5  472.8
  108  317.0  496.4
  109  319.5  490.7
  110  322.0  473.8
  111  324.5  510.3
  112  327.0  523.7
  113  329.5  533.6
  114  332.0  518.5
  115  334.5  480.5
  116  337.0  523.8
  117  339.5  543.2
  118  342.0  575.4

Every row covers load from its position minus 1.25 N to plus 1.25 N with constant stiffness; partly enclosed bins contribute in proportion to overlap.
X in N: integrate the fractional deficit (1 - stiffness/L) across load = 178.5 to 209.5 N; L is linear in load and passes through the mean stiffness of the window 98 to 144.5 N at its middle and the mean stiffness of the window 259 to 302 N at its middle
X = 1.99 N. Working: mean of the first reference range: 432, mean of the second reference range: 525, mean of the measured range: 444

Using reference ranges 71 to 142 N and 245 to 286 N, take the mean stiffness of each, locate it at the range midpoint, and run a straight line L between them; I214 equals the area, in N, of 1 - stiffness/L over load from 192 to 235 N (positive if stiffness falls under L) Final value 2.0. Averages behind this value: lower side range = 421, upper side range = 518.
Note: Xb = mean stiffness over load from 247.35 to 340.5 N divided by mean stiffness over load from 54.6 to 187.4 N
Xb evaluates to 1.2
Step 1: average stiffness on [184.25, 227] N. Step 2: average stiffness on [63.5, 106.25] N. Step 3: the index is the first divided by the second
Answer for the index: 1.1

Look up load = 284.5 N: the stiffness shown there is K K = 529.8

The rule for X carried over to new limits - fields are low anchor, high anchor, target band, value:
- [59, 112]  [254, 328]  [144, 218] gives 0.7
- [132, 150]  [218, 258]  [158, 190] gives 2.1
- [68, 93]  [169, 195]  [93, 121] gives 6.1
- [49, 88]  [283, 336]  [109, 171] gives 4.9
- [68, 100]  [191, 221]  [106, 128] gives -1.8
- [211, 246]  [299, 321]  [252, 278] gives -1.5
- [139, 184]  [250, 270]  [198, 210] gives 1.0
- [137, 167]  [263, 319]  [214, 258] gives 0.9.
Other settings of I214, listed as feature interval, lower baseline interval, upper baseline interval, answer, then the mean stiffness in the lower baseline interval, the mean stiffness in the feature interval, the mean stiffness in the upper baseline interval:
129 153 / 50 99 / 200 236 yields -0.61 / 458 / 475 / 469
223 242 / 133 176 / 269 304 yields 0.38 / 461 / 491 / 529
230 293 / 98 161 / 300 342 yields -3.55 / 440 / 516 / 510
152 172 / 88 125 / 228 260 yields -1.58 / 365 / 452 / 498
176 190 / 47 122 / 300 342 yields 0.54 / 439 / 451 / 510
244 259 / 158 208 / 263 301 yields 0.16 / 446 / 498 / 528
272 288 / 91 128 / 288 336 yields -1.70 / 377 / 540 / 509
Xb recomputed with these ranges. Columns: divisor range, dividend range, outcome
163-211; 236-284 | 1.16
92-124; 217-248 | 1.33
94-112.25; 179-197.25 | 1.51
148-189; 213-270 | 1.09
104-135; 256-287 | 1.17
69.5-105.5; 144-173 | 1.19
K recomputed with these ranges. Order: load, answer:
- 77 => 544.5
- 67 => 511.5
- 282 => 566.7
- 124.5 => 497.3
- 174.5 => 454.4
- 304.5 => 540.5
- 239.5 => 523.9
